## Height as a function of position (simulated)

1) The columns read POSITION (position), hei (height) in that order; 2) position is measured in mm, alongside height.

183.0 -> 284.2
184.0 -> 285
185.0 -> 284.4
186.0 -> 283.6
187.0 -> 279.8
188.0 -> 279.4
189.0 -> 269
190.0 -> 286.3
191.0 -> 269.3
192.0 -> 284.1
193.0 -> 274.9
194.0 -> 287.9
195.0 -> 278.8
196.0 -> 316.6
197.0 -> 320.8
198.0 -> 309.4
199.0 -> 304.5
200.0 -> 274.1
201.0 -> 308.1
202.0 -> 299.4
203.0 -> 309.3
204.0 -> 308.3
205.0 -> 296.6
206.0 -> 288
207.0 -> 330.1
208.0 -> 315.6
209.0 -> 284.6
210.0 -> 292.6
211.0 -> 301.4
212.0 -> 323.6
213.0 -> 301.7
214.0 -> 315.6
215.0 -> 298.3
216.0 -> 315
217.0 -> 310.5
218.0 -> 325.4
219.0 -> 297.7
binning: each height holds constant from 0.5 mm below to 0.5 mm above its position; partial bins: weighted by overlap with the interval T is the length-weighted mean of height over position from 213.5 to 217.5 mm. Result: 310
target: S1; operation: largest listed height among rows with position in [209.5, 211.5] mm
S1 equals 301.4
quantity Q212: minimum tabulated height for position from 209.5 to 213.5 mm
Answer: 292.6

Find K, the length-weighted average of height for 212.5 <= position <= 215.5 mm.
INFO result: 305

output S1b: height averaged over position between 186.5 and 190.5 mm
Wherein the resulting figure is 279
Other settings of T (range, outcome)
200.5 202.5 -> 304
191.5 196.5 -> 288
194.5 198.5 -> 306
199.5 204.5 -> 300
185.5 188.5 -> 281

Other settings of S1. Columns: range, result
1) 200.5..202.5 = 308.1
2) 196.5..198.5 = 320.8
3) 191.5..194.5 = 287.9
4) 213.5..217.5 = 315.6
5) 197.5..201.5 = 309.4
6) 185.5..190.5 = 286.3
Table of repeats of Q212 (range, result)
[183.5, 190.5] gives 269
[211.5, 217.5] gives 298.3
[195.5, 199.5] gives 304.5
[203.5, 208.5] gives 288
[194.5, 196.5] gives 278.8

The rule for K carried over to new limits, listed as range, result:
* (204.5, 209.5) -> 303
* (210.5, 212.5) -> 312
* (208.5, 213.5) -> 301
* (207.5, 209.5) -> 300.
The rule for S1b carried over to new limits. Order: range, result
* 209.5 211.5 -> 297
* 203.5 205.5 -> 302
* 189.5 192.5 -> 280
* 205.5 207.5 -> 309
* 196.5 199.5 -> 312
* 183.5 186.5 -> 284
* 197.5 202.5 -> 299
